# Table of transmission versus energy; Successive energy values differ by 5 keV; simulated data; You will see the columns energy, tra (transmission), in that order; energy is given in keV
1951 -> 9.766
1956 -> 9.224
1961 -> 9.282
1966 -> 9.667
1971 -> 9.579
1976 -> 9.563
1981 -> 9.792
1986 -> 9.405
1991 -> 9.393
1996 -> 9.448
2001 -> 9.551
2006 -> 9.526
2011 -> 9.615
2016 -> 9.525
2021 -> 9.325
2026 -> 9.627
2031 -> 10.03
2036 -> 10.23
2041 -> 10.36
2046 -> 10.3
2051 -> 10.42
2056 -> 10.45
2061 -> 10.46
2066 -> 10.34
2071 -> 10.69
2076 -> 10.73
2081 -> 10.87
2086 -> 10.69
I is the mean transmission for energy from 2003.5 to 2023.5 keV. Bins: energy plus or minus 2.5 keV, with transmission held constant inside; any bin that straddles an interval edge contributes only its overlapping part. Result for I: 9.5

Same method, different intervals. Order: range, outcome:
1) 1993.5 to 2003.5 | 9.5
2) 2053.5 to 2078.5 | 10.5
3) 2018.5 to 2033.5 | 9.66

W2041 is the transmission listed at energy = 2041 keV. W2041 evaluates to 10.36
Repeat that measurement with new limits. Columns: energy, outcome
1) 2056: 10.45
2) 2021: 9.325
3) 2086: 10.69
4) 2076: 10.73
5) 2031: 10.03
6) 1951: 9.766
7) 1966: 9.667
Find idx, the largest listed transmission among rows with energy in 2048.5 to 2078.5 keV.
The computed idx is 10.73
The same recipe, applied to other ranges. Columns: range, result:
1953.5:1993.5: 9.792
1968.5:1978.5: 9.579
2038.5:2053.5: 10.42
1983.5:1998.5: 9.448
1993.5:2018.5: 9.615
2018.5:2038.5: 10.23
